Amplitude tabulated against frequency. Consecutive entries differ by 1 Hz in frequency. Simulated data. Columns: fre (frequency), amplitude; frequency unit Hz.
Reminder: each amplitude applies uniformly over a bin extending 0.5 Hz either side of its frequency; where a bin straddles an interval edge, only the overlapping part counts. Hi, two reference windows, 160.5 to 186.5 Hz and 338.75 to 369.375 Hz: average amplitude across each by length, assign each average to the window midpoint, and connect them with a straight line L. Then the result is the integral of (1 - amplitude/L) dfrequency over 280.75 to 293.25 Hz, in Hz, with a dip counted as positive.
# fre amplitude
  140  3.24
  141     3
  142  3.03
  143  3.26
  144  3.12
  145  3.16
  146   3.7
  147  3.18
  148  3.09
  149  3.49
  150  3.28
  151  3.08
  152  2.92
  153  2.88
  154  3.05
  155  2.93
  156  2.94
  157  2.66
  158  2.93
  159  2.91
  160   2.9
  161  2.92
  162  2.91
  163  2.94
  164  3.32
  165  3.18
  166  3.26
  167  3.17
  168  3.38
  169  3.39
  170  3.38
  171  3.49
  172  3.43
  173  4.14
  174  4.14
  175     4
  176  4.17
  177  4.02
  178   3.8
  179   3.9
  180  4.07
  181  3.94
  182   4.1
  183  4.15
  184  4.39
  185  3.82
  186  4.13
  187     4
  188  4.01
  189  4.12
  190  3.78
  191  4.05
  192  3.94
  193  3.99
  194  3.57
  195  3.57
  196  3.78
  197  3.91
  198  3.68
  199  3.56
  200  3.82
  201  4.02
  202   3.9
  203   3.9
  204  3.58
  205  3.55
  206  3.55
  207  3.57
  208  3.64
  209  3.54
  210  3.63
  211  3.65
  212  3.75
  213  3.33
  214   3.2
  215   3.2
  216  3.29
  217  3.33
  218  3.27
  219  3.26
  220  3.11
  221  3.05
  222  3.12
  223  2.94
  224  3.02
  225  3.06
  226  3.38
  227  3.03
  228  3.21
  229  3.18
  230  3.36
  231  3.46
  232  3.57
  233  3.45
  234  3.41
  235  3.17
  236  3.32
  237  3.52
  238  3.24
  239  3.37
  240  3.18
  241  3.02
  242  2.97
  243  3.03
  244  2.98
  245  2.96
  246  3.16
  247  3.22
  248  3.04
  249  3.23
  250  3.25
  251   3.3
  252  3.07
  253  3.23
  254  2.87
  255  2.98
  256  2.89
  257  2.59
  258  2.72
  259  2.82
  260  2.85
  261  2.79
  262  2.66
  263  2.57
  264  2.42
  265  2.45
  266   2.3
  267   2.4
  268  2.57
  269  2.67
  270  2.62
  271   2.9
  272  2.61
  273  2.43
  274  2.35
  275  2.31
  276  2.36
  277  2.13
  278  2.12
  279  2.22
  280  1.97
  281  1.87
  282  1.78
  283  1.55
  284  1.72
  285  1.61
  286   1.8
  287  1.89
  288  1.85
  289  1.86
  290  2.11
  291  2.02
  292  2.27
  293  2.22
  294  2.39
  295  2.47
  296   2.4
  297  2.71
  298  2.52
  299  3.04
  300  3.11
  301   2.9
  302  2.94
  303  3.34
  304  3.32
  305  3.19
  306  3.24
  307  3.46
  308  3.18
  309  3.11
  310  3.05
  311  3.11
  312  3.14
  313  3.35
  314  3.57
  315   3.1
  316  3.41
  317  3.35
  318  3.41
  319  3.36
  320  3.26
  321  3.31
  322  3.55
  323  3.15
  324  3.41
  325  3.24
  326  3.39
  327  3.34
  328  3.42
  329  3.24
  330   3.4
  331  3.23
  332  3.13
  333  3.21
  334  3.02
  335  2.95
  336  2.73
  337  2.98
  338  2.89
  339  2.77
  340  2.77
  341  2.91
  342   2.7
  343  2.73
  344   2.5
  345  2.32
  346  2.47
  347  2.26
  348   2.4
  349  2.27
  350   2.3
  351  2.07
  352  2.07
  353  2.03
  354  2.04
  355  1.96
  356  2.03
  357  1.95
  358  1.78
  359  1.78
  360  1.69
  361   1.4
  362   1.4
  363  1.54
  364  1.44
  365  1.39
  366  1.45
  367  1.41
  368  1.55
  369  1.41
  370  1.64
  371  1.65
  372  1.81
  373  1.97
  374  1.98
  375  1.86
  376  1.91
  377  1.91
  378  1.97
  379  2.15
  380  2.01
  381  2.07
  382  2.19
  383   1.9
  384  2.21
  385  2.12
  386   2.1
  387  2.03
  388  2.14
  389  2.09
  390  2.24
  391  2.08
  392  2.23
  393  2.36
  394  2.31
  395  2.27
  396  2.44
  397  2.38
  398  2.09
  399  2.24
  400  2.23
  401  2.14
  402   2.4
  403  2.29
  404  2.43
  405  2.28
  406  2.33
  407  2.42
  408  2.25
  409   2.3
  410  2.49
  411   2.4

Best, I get 3.6 Hz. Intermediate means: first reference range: 3.67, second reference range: 2.02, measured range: 1.88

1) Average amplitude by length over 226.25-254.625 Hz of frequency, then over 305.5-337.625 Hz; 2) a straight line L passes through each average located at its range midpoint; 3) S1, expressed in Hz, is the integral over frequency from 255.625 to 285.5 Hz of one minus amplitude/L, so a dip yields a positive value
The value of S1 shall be 7.9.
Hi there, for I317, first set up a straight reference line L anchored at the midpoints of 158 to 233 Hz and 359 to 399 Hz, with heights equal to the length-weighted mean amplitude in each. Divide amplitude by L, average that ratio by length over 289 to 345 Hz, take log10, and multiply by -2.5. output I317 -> -0.22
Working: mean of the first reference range 3.56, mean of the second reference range 1.92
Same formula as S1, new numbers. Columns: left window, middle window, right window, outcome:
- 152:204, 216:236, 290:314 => 0.56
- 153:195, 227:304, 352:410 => 5.14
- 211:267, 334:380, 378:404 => 6.16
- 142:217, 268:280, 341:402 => 1.63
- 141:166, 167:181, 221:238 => -2.92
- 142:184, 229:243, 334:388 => -1.87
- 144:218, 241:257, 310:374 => 0.31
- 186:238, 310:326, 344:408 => -4.74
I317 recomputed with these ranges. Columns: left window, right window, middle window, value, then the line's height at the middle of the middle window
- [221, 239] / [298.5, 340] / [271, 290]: 0.49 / 3.22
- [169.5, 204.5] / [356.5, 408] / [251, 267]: 0.16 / 3.19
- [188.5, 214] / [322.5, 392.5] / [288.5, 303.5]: 0.12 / 2.85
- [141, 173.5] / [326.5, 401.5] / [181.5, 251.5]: -0.20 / 2.9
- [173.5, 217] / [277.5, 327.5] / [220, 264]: 0.09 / 3.34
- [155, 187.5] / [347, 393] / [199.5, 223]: -0.08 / 3.22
